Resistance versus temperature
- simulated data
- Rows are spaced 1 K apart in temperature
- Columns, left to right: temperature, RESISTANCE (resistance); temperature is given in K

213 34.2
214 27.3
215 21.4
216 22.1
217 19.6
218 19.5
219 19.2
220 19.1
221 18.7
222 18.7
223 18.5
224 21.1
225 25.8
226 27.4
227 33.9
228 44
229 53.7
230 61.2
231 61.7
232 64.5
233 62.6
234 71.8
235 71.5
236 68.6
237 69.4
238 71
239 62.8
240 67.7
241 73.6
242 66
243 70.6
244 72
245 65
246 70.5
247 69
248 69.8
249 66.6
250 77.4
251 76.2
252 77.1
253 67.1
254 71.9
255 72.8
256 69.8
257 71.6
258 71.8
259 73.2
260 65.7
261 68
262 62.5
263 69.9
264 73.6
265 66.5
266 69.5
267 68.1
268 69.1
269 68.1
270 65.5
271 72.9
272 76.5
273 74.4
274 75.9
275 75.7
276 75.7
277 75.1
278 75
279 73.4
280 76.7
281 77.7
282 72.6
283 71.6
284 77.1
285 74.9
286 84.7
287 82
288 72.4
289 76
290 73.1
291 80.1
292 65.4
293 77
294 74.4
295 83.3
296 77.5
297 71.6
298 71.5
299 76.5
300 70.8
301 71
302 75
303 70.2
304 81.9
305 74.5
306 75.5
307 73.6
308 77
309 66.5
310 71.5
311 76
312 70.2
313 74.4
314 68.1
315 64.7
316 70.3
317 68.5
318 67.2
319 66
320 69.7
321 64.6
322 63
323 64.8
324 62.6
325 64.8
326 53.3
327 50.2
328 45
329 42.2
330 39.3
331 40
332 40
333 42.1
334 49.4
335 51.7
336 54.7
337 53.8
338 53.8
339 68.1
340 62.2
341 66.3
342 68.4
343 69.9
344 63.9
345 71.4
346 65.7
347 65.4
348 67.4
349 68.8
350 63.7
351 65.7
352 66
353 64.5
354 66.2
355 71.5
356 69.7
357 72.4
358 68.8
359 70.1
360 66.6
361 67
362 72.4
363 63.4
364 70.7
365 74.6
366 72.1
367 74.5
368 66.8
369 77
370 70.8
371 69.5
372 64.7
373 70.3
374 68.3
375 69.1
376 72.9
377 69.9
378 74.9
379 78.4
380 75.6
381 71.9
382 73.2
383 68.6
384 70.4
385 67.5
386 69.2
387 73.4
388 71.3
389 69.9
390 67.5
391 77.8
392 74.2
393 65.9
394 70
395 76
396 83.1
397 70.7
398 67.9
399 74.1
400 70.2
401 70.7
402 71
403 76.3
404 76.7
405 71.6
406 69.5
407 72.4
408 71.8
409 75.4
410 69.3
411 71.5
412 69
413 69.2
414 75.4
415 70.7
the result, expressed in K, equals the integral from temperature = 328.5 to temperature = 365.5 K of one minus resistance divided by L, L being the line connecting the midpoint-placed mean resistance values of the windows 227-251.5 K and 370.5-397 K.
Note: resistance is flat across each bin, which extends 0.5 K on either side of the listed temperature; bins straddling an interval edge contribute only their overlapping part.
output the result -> 4.3 K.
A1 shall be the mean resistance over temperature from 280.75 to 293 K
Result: 75.6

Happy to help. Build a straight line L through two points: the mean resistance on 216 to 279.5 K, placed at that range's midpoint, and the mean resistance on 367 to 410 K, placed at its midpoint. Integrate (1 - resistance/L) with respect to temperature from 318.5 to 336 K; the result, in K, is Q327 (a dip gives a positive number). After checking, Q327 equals 3.51 K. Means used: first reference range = 60.7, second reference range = 71.8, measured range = 53.5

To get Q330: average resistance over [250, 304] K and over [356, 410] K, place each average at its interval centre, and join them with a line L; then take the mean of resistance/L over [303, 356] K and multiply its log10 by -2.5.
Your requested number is 0.15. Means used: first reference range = 73.2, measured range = 63.3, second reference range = 71.5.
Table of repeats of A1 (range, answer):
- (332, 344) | 57.7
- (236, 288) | 71.8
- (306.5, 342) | 60.6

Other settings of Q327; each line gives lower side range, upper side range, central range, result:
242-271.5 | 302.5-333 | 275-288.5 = -1.8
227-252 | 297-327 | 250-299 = -3.8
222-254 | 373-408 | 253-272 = -2.3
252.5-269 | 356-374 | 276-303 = -2.2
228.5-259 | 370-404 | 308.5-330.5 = 2.3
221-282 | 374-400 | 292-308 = -1.8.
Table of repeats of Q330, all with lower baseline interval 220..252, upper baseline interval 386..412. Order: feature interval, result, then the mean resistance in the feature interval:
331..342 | 0.22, 54.2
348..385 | -0.01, 70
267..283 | -0.21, 73.4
